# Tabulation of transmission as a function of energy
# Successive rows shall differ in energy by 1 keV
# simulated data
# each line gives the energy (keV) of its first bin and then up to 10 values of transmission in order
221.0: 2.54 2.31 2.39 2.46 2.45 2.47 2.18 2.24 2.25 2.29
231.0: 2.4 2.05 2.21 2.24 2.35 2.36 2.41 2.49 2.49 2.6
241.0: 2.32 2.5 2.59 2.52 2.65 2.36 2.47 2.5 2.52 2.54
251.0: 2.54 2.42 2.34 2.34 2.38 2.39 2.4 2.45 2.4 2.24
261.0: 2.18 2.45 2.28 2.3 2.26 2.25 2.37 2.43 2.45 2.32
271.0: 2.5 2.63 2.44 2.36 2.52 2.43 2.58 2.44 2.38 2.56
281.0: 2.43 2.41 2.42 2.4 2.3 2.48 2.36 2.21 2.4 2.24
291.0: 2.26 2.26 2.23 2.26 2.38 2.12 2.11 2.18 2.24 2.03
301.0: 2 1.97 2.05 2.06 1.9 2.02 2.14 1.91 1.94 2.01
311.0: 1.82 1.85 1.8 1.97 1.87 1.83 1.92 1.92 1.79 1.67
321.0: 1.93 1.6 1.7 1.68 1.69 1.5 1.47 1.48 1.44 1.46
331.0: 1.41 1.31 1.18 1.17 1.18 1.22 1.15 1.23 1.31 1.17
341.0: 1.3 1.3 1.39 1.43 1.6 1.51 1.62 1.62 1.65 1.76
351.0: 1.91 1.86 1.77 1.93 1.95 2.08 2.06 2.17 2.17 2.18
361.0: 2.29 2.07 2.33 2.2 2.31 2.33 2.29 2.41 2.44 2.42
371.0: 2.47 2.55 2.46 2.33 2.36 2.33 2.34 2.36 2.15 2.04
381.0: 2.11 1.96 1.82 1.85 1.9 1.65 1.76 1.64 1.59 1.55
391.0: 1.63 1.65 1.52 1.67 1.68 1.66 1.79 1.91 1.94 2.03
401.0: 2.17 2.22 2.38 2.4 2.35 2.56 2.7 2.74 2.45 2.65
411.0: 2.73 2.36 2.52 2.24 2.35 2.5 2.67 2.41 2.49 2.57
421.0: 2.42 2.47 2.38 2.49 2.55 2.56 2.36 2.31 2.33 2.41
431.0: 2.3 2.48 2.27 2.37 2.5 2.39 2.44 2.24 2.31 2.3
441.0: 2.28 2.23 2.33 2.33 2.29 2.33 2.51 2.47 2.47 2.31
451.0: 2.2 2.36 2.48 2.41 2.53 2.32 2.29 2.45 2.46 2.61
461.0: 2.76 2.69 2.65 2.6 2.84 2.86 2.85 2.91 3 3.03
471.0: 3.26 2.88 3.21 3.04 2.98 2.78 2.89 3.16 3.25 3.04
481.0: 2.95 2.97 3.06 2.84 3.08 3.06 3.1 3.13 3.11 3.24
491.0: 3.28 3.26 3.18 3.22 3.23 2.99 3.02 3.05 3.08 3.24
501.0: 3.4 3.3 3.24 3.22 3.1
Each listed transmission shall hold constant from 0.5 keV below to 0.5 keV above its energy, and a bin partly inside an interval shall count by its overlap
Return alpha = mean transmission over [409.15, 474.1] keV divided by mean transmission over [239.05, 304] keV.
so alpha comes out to 1.1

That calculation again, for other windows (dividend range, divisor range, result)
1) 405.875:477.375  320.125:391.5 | 1.39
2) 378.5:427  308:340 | 1.36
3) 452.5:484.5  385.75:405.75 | 1.50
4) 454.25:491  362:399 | 1.42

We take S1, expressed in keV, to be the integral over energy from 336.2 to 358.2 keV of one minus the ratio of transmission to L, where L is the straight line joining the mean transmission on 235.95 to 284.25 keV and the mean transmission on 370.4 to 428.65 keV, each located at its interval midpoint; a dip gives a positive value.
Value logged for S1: 6.48 keV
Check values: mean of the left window 2.43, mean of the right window 2.2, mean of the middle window 1.61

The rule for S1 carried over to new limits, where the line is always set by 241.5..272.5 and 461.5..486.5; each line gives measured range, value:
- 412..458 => 7.4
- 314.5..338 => 9.5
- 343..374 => 7.2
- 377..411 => 9.0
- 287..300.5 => 1.5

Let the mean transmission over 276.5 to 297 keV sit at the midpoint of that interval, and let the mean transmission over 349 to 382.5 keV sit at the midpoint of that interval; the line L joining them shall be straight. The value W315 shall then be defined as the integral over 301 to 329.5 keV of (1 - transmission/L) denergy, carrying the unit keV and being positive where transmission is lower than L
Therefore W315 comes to 5.8 keV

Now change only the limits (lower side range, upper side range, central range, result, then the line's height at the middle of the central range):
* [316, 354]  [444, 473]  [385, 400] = 2.4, 2.03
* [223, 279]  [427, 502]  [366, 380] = 1.2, 2.59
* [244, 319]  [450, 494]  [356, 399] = 8.5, 2.56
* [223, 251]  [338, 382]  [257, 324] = 1.3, 2.23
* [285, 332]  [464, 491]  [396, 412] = 1.5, 2.55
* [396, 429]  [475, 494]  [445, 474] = 2.1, 2.84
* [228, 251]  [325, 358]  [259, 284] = -3.2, 2.13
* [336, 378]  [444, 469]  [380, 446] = 1.9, 2.28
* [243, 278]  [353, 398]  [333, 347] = 5.5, 2.17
